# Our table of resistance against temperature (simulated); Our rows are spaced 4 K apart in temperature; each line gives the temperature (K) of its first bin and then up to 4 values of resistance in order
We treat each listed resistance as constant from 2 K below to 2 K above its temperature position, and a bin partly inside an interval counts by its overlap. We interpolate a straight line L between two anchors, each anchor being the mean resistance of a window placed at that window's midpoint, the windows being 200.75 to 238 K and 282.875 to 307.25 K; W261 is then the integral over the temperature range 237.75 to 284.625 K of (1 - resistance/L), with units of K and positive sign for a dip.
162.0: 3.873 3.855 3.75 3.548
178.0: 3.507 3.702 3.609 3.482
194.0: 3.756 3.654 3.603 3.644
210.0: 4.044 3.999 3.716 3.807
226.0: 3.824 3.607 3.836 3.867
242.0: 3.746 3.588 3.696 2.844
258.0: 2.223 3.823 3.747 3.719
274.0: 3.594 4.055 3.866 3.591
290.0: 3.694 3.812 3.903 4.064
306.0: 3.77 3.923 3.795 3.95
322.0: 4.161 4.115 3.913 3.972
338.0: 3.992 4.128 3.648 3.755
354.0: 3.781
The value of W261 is 3.1 K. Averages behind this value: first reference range 3.79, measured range 3.55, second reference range 3.81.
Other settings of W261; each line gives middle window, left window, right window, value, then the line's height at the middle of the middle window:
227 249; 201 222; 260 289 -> 0.4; 3.79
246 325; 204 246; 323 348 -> 4.0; 3.89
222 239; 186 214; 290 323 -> -0.1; 3.77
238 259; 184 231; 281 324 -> 2.5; 3.79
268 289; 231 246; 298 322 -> 0.5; 3.86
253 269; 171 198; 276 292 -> 2.3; 3.76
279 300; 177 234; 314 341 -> 0.7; 3.92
